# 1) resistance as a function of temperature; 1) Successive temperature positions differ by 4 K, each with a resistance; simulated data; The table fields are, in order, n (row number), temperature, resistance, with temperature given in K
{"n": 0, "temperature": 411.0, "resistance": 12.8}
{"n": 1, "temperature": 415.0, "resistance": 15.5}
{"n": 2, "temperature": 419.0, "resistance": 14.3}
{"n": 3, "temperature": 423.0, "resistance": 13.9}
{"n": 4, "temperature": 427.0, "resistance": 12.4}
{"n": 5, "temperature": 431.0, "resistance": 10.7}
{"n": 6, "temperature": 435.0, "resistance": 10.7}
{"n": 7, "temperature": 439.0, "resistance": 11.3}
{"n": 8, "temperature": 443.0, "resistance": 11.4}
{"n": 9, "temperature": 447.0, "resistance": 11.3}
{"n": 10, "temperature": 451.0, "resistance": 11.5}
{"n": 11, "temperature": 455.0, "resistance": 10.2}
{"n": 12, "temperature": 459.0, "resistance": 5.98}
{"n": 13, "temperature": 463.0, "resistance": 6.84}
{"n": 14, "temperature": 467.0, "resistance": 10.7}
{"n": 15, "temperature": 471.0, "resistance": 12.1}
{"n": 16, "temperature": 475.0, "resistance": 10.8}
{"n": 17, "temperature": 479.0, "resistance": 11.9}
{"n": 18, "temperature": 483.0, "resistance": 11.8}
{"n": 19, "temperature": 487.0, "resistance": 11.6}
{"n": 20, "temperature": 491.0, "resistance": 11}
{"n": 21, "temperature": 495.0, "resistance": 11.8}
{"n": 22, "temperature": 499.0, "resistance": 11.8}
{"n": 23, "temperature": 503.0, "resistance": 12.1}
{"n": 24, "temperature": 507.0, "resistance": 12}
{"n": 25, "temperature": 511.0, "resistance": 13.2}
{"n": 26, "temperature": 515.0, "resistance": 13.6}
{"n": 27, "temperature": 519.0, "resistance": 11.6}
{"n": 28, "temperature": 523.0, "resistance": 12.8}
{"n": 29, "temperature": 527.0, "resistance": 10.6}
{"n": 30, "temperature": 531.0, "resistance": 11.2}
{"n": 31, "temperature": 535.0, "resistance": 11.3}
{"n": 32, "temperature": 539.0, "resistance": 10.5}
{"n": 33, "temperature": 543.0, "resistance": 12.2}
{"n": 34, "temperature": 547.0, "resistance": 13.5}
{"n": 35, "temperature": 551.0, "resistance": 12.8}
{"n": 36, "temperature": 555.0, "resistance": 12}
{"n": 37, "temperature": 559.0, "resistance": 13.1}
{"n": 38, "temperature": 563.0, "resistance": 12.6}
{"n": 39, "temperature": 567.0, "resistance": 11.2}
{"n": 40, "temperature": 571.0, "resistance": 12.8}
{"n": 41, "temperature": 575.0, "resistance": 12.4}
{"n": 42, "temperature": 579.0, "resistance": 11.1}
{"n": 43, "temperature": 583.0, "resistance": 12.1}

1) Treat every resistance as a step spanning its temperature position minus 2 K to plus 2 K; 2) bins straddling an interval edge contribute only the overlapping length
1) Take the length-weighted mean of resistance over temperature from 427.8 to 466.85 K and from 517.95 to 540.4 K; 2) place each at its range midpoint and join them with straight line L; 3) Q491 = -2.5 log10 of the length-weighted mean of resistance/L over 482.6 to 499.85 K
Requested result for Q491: -0.08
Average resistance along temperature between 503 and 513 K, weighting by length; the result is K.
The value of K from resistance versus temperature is 12.5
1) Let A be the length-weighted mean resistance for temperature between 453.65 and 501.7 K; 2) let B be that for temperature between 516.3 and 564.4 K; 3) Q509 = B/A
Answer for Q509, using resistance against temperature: 1.14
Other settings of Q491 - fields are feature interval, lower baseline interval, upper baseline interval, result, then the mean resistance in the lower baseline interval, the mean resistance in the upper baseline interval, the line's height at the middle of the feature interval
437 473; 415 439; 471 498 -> 0.189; 12.6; 11.5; 12.1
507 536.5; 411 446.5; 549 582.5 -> 0.024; 12.5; 12.2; 12.3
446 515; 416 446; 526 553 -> 0.089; 12.2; 11.8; 12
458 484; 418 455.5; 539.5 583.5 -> 0.179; 11.8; 12.3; 11.9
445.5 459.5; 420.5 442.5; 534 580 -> 0.177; 11.8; 12.2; 11.9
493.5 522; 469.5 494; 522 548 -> -0.068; 11.5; 11.6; 11.6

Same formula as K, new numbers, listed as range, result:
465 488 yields 11.5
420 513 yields 11.2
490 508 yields 11.8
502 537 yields 12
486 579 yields 12.1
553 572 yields 12.3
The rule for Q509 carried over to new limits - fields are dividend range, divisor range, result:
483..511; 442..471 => 1.21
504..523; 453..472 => 1.40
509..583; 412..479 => 1.08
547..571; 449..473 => 1.31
